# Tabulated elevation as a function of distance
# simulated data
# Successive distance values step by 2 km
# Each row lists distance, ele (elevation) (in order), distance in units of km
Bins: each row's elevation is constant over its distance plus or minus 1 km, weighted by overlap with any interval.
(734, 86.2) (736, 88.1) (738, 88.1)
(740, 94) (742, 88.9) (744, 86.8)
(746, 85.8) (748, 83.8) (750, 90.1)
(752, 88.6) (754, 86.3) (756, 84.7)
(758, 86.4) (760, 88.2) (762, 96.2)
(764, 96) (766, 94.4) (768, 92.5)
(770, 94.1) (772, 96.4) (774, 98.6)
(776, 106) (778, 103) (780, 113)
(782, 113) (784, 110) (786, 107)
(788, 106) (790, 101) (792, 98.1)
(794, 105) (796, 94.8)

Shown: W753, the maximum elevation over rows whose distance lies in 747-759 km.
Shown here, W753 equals 90.1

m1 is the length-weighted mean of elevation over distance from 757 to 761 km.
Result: 87.3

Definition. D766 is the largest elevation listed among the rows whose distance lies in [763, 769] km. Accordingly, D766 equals 96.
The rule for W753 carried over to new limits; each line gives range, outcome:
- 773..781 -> 113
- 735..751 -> 94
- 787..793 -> 106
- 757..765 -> 96.2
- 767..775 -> 98.6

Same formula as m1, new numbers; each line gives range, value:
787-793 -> 102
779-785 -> 112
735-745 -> 89.2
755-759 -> 85.6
